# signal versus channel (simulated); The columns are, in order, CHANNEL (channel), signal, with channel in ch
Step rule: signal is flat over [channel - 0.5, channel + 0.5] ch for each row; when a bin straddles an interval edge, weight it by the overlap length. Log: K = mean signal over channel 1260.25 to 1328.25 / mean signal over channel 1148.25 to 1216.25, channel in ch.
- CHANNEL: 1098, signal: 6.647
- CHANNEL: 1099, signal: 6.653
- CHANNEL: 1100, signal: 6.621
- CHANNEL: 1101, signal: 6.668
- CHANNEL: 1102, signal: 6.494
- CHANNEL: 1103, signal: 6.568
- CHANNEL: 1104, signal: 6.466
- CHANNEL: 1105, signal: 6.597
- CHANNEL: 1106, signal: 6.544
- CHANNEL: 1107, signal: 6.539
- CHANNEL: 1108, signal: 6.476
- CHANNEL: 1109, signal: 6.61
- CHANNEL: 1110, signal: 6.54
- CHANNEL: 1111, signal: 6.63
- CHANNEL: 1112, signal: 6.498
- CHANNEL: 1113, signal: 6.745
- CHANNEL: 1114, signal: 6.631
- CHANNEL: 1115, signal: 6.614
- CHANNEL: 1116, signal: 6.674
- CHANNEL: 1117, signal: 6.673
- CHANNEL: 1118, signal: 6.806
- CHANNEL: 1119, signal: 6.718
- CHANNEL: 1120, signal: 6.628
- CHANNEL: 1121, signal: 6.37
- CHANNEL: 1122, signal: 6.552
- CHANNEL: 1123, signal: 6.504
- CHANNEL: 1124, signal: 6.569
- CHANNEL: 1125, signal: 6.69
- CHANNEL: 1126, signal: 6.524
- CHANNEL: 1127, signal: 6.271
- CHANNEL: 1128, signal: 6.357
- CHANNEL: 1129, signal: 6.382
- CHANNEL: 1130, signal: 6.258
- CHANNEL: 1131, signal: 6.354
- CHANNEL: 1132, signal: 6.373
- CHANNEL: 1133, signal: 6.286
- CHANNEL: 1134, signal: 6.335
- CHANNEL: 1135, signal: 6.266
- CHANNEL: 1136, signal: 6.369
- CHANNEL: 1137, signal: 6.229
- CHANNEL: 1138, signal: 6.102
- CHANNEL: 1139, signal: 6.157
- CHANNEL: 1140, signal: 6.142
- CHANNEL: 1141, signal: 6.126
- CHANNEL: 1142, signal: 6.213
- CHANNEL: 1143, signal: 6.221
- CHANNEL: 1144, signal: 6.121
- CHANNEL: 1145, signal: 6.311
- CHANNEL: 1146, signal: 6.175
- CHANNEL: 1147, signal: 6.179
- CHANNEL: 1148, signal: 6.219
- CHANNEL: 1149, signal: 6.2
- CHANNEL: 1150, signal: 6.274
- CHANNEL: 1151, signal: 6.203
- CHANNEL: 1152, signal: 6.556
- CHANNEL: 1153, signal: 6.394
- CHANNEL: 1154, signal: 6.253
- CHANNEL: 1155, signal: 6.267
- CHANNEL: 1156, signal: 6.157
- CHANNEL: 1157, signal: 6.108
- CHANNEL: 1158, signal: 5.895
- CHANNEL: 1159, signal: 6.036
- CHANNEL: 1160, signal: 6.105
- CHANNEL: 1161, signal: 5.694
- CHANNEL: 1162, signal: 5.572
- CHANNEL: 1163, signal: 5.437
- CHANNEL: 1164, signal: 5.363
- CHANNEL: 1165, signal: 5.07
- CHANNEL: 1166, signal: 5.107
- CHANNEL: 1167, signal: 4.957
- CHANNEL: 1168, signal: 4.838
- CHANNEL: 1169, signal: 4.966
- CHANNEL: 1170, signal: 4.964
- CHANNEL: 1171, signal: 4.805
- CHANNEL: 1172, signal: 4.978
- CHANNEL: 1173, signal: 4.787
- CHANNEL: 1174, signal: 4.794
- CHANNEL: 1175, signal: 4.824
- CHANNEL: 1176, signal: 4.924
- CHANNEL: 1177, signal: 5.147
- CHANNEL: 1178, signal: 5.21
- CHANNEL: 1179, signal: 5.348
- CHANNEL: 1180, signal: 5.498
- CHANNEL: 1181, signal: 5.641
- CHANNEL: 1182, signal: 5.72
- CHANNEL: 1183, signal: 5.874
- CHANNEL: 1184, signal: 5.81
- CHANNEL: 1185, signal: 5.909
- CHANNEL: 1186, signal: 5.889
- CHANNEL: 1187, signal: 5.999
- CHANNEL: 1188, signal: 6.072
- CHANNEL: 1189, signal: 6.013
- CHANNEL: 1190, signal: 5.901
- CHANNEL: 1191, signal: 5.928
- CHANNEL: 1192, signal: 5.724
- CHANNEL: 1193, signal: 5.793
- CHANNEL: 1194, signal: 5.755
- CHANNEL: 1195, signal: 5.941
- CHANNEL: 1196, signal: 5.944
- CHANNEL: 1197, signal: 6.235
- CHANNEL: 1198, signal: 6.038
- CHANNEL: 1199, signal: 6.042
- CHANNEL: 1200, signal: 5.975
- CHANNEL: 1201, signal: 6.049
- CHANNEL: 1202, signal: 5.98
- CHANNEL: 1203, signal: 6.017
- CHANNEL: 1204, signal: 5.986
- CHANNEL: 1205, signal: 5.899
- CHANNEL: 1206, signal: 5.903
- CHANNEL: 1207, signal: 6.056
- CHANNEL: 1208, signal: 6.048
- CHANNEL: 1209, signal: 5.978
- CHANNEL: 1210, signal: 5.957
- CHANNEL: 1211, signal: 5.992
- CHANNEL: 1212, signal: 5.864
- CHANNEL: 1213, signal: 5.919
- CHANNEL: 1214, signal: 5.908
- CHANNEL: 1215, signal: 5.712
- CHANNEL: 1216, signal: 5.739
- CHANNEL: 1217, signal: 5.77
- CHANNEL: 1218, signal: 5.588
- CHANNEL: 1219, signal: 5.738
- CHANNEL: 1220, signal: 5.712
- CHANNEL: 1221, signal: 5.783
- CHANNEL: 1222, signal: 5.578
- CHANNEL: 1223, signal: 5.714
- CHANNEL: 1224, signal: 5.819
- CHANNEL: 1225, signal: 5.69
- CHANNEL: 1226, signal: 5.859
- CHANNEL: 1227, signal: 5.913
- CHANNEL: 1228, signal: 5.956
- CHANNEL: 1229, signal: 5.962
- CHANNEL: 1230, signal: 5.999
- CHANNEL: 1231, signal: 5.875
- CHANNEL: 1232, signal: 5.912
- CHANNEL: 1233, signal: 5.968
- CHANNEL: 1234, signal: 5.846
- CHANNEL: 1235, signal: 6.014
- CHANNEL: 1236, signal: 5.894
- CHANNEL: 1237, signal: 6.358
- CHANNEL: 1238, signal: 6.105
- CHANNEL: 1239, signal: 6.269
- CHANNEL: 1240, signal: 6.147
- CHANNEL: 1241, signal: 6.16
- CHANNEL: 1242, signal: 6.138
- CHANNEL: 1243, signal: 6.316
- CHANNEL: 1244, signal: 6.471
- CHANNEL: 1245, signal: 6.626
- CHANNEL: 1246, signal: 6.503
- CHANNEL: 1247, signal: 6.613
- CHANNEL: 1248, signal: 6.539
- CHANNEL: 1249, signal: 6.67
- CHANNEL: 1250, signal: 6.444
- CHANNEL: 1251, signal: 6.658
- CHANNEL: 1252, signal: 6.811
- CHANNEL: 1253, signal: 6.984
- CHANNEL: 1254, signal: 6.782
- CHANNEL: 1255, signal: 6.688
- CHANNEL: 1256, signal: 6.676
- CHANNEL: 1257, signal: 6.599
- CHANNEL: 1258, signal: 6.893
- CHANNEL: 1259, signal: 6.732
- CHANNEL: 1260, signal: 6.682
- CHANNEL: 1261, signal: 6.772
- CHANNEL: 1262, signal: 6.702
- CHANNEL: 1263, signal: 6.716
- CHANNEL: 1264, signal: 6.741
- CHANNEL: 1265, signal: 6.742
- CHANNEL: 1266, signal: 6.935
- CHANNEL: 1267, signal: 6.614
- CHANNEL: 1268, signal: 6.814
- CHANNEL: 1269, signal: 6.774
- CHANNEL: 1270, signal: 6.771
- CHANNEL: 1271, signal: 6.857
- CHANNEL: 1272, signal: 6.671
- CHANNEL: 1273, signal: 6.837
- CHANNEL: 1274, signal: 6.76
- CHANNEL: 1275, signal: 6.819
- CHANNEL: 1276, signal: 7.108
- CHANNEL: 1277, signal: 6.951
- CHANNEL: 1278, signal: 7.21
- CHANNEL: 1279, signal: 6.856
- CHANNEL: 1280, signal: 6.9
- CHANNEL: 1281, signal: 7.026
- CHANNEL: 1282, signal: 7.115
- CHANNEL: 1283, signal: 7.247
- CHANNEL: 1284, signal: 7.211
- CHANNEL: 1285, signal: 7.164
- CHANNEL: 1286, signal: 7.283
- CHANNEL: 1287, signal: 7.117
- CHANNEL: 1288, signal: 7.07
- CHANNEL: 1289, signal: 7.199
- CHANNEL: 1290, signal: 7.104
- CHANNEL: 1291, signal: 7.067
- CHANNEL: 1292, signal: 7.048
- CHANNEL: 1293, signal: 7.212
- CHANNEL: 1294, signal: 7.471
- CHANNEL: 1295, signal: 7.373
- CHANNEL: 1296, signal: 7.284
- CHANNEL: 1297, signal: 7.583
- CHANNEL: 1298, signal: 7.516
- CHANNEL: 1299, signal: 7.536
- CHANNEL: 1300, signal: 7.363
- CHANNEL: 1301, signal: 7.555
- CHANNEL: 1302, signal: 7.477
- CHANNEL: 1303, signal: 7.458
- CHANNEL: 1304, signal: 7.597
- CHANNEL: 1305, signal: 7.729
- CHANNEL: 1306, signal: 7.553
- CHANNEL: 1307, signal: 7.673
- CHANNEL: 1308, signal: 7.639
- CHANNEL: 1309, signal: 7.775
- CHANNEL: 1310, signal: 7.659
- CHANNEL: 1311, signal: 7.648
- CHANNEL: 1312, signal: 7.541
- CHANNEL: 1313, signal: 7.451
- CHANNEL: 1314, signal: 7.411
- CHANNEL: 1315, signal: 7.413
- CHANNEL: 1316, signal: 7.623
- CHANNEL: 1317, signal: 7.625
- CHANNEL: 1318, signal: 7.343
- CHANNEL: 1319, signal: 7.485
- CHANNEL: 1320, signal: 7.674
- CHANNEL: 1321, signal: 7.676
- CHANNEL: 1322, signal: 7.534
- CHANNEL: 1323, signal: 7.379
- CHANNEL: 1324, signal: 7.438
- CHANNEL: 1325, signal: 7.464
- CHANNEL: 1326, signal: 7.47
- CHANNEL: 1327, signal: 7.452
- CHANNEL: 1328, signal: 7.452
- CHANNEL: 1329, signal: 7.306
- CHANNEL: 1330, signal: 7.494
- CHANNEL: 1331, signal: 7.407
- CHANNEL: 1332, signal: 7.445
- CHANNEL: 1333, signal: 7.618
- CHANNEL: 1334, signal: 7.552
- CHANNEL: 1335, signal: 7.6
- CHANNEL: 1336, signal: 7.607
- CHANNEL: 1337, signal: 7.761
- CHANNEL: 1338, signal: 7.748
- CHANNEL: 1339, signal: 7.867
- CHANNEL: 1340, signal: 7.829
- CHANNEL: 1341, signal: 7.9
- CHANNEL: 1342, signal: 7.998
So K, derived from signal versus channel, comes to 1.26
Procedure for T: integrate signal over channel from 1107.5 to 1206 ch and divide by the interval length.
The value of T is 6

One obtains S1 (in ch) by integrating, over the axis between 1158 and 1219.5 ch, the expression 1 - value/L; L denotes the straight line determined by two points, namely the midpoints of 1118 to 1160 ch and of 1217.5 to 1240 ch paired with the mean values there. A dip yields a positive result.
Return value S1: 4.2 ch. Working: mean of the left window 6.3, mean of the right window 5.89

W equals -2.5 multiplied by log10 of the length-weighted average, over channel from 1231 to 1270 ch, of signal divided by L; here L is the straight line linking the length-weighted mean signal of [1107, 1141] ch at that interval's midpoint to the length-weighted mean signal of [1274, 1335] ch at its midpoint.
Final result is 0.10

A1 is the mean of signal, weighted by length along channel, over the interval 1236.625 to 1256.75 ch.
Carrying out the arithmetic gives 6.5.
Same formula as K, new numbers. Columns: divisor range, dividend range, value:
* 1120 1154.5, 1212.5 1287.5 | 1.02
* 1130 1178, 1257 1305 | 1.22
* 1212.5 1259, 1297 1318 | 1.23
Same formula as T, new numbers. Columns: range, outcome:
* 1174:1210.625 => 5.79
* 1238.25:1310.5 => 6.97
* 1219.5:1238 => 5.89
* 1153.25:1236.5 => 5.72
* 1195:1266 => 6.18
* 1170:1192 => 5.47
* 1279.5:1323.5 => 7.4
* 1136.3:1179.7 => 5.71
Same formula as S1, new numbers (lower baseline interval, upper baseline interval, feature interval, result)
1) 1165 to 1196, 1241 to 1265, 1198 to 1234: 0.8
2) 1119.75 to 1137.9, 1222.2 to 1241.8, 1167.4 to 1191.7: 3.0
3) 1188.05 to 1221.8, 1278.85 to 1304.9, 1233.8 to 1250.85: 0.5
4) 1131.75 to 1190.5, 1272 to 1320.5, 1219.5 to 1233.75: 1.5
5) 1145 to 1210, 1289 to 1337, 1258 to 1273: 0.3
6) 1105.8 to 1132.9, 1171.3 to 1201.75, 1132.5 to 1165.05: 0.2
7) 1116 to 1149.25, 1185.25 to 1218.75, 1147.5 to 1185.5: 3.6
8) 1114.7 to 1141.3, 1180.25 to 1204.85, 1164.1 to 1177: 2.4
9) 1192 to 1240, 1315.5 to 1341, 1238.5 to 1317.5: -2.3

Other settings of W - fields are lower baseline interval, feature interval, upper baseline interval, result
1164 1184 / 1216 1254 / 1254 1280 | 0.02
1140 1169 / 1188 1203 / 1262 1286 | 0.05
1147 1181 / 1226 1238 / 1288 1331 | 0.08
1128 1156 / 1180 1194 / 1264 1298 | 0.12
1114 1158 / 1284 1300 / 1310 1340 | 0.01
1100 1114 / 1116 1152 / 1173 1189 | -0.03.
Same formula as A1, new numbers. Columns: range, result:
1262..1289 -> 6.94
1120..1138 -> 6.39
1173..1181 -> 5.12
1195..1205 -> 6.02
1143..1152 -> 6.23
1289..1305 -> 7.38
